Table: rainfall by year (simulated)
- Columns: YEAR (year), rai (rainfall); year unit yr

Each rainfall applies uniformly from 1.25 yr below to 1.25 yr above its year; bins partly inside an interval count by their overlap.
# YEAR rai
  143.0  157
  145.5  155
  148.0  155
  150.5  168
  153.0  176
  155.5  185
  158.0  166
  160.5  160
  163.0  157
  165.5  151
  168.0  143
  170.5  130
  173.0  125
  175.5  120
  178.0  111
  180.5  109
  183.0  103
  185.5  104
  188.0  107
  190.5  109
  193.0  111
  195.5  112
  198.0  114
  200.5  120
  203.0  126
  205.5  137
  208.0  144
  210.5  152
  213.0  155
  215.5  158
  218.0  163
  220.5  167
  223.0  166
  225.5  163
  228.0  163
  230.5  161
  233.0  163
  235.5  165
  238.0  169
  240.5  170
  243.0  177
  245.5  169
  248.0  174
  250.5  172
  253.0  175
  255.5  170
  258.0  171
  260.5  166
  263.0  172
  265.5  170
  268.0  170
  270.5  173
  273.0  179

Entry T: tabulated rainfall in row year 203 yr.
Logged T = 126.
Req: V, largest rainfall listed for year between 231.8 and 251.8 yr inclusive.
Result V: 177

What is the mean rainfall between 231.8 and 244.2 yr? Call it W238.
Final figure 169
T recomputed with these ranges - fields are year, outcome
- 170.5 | 130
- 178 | 111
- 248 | 174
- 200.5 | 120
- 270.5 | 173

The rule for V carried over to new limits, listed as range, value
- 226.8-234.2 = 163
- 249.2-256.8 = 175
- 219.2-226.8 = 167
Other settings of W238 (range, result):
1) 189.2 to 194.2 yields 110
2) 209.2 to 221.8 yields 159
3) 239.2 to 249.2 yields 172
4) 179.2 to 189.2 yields 106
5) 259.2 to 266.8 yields 169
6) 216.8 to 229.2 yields 164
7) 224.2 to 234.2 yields 163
